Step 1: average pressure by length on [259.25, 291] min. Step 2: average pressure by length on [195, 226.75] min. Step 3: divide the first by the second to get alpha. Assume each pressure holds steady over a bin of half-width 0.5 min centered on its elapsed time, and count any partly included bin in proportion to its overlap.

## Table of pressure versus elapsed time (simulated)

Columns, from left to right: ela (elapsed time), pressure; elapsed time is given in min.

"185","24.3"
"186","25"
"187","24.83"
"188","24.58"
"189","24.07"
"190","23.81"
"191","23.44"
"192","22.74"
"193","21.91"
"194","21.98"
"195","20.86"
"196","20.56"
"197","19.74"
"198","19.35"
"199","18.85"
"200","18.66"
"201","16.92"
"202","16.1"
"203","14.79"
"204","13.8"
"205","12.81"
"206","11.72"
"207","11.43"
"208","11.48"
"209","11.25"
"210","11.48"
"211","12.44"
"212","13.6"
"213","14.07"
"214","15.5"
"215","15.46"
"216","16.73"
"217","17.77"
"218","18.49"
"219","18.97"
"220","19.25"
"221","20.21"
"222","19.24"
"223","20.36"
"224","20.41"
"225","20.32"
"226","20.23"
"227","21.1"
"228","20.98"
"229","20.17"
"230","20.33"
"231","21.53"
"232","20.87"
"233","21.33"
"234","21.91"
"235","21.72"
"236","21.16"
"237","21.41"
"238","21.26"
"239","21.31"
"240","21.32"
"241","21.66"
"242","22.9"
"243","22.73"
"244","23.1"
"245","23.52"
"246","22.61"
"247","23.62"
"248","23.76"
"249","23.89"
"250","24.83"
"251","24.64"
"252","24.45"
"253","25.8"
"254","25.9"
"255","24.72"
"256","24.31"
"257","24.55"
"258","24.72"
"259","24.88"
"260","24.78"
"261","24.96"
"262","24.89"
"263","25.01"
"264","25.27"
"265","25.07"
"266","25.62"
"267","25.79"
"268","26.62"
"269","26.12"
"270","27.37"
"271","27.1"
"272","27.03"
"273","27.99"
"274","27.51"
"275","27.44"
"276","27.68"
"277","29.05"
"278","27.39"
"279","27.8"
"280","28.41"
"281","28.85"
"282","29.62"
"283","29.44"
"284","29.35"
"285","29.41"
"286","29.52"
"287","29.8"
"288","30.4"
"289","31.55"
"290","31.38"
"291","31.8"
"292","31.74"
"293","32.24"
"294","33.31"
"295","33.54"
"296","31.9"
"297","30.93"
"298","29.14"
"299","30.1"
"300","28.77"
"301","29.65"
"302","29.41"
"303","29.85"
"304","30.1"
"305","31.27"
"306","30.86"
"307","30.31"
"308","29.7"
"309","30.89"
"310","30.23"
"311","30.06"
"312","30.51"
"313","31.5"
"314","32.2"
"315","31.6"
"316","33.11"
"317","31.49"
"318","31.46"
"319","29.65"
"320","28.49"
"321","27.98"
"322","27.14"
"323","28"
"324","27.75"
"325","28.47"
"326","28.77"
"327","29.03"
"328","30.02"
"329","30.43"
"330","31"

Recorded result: 1.67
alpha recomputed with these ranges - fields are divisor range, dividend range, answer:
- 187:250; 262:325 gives 1.51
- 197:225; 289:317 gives 1.92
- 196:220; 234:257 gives 1.50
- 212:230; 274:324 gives 1.61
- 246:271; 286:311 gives 1.23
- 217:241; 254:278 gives 1.27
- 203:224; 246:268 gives 1.61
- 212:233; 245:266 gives 1.29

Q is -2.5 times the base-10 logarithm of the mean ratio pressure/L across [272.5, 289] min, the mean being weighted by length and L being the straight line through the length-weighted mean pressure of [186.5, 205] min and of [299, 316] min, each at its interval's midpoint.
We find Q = -0.03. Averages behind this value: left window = 20.2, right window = 30.5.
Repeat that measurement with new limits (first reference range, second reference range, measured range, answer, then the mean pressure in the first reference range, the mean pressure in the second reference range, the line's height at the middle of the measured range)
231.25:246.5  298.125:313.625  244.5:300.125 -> -0.06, 21.9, 30.2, 26.1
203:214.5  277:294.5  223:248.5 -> -0.15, 12.8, 30.1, 18.8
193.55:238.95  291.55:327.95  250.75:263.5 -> -0.07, 18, 30.3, 23.4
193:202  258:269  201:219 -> 0.40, 19.5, 25.3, 20.6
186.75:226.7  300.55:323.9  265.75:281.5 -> -0.07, 18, 30.2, 25.7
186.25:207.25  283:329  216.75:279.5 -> 0.05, 19.3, 30.3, 24.5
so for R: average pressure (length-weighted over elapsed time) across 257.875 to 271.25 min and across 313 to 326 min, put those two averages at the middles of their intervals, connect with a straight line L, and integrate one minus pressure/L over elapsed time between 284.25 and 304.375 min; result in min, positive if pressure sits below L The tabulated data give -2.1 min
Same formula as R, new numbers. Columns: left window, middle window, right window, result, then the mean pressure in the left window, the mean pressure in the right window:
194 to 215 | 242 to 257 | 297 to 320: -1.47 min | 15.4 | 30.5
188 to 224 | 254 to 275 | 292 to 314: -0.20 min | 17.6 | 30.7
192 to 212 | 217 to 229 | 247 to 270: -0.23 min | 16.2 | 25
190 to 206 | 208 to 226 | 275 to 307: 3.77 min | 18.8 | 30.1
